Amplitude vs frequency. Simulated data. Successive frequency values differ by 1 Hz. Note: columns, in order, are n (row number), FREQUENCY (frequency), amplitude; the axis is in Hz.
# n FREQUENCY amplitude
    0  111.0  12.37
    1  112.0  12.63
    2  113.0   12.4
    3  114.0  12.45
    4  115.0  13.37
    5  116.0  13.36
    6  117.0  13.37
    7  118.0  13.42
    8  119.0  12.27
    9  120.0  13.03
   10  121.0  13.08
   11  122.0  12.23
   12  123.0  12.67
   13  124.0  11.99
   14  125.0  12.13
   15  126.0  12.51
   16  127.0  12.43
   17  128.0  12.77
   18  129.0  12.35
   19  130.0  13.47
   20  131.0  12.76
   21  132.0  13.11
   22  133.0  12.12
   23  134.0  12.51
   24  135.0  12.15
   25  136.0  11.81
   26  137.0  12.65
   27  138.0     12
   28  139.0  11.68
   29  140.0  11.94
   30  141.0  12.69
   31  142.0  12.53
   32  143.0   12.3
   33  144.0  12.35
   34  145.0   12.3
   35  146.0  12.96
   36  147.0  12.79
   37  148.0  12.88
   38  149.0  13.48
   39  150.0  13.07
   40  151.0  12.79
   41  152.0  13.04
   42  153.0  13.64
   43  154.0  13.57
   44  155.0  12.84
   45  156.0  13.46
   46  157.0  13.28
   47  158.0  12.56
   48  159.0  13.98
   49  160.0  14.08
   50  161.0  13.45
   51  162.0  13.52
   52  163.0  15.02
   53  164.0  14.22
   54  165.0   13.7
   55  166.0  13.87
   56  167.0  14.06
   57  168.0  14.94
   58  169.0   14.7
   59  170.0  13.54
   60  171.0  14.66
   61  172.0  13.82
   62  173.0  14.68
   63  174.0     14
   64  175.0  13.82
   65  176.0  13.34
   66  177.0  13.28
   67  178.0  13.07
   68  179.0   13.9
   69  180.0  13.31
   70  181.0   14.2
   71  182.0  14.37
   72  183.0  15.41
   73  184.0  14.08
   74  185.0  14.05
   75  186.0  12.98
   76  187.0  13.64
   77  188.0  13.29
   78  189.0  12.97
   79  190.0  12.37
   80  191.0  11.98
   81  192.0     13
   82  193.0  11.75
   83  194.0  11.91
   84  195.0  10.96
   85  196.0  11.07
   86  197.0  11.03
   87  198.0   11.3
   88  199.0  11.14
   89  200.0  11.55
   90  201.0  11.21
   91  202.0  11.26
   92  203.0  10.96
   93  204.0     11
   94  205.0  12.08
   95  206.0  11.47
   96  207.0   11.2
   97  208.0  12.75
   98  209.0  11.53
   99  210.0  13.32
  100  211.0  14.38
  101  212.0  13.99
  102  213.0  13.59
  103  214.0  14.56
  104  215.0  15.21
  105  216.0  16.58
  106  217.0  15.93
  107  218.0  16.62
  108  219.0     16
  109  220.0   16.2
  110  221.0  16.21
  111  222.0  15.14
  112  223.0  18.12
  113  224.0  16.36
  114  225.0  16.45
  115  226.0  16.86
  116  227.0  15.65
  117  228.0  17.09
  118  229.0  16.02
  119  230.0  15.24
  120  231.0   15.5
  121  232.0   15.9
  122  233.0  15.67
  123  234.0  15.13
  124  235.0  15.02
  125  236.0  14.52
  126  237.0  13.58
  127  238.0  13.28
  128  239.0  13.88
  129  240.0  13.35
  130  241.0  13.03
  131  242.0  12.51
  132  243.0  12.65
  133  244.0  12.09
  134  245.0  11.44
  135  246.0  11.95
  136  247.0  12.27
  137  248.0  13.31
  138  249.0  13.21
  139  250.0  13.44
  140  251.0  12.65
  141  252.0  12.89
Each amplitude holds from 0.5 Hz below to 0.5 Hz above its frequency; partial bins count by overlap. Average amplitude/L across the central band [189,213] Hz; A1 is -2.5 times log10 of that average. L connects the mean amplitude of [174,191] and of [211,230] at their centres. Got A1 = 0.23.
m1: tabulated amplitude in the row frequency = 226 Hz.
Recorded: 16.86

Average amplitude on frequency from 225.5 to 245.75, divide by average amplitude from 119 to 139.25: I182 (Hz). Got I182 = 1.2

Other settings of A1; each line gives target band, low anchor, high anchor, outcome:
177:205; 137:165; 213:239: 0.153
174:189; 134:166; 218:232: 0.046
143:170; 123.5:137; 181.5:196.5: -0.065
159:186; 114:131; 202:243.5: -0.032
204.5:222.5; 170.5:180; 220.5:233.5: 0.096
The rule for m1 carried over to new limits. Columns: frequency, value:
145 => 12.3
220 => 16.2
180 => 13.31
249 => 13.21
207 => 11.2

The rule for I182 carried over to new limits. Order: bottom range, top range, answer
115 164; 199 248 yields 1.09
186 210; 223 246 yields 1.23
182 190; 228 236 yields 1.13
